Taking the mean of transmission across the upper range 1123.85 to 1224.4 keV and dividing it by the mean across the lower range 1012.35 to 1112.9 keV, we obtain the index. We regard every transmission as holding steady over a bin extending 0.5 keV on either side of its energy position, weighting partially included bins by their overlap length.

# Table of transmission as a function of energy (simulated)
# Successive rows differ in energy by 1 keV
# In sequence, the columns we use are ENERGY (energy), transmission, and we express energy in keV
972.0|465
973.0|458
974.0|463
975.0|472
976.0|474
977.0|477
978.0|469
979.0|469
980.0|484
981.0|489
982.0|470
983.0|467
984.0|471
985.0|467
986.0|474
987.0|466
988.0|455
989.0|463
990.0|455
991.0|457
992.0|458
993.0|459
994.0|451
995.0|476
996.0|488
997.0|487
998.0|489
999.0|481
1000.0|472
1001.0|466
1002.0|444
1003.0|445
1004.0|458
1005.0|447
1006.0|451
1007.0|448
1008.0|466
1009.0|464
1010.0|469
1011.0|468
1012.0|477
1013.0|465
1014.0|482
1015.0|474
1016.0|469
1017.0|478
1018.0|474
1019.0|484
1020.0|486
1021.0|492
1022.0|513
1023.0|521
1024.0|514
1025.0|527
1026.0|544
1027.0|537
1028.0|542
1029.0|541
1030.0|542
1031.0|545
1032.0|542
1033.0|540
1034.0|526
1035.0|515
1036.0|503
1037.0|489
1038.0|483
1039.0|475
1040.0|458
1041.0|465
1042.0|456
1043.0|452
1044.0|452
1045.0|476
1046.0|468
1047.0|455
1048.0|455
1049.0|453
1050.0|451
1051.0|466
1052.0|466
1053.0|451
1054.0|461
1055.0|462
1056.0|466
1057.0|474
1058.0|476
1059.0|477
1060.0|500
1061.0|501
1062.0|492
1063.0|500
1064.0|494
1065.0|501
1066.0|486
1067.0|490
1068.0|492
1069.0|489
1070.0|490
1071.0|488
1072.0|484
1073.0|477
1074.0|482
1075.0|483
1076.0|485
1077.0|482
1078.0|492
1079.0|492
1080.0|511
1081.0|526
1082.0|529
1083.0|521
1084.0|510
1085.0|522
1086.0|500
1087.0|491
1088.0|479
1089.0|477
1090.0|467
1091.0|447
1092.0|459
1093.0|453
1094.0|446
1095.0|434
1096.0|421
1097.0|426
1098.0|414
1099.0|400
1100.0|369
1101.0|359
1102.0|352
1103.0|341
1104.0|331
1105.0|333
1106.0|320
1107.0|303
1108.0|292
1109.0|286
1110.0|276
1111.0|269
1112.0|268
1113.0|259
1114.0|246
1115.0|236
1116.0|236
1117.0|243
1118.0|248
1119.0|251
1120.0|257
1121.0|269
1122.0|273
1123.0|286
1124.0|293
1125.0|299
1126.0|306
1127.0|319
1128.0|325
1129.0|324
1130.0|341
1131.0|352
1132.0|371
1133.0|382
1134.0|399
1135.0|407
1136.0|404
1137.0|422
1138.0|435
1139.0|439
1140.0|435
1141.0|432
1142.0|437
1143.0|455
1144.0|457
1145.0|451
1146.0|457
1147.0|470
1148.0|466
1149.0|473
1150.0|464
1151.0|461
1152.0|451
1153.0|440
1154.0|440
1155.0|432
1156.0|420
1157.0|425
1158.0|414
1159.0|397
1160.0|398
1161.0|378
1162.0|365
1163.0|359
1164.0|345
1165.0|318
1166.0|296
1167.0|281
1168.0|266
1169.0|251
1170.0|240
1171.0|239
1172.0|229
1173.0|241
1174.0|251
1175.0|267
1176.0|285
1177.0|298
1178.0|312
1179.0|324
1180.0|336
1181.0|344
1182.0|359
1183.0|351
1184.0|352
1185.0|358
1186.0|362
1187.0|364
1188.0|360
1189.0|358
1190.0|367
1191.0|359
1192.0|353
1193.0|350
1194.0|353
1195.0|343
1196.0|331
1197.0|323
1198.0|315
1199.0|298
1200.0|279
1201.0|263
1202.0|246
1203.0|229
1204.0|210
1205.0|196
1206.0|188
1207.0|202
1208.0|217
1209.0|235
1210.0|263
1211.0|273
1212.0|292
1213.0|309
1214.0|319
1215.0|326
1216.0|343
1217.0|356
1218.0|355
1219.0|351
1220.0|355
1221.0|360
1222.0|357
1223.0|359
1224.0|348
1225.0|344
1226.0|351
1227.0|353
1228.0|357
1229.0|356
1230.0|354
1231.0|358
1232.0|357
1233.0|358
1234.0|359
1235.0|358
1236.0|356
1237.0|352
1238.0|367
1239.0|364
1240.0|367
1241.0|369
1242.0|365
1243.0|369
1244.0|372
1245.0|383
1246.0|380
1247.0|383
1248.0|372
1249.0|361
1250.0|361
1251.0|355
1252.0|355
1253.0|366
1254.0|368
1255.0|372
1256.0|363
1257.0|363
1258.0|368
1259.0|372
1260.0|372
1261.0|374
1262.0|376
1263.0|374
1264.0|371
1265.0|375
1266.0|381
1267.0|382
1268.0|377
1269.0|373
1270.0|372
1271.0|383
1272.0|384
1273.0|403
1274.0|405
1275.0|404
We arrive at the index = 0.7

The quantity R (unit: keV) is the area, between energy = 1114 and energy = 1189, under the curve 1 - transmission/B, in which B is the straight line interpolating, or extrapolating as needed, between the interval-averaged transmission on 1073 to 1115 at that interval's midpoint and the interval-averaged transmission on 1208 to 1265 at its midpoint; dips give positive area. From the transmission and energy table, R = 6.8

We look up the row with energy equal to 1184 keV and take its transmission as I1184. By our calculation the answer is 352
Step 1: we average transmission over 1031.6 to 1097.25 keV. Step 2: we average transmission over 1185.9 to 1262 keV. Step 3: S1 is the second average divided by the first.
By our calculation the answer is 0.70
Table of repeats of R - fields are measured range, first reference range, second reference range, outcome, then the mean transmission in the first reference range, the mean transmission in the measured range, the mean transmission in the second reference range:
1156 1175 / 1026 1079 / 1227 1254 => 4.4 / 488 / 318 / 364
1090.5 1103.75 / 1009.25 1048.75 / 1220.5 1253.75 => 1.3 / 493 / 408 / 361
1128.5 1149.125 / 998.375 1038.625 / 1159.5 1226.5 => -2.9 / 492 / 419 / 311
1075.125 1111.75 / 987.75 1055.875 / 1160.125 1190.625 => -1.5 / 480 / 422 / 316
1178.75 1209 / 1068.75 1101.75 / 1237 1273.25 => 7.4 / 469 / 308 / 372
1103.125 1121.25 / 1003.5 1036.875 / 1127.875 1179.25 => 6.0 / 497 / 275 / 374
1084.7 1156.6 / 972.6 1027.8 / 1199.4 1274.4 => 5.2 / 475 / 377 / 342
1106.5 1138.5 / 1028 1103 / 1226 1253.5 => 9.4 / 476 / 309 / 363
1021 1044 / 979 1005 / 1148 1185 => -3.6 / 467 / 509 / 349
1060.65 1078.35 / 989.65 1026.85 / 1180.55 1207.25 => -2.8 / 476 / 489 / 313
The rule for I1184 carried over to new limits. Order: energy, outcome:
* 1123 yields 286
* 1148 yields 466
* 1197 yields 323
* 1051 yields 466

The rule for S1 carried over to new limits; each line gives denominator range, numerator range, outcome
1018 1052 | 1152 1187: 0.68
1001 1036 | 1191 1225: 0.61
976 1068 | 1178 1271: 0.71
